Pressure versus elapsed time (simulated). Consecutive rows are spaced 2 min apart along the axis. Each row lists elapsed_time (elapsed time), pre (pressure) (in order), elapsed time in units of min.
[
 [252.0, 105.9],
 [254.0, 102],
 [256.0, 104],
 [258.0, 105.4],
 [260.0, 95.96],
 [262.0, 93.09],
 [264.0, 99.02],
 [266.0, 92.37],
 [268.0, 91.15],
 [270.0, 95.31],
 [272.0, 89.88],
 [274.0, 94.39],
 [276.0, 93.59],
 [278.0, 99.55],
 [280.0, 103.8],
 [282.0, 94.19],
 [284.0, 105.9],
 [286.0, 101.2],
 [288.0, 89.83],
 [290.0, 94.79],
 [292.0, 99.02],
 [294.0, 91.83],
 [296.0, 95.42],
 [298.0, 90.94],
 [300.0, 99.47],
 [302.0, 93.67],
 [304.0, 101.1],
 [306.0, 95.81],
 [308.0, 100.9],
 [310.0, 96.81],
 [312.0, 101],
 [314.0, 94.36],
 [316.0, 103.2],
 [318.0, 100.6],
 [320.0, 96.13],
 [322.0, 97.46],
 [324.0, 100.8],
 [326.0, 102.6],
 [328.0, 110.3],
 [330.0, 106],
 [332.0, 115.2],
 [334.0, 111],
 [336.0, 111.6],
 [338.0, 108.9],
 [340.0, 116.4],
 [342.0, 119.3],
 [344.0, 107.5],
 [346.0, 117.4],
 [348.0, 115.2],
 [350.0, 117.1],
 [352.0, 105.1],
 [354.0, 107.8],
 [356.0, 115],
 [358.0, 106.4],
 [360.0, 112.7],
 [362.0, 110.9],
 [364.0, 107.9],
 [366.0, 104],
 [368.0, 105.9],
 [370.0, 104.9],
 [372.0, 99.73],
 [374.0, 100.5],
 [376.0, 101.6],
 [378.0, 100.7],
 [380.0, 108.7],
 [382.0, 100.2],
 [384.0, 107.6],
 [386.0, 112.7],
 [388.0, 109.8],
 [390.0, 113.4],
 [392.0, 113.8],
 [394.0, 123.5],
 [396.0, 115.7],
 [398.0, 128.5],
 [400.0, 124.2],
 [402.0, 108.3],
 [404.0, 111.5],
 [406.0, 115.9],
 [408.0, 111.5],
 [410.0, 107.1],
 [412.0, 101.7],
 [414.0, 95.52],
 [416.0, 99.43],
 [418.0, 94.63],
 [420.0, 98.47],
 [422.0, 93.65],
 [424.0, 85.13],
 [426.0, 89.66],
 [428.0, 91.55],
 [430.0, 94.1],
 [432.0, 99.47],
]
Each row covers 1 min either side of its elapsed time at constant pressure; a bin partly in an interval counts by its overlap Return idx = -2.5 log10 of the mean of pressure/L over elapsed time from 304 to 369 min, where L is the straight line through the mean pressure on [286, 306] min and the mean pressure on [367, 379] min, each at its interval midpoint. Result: -0.08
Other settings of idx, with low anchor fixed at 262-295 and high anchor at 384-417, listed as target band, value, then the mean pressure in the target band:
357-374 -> 0.01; 106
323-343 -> -0.07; 110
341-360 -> -0.07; 112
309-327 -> 0.02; 99.2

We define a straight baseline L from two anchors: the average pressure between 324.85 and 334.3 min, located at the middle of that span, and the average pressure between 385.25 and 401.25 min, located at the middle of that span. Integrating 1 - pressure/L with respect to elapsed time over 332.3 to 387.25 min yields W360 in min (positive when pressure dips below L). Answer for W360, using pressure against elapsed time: 1.94 min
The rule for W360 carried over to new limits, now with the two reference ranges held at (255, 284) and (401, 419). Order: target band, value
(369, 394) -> -0.8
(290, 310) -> 0.5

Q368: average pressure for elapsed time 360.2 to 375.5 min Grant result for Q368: 105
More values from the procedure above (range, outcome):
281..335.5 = 99.7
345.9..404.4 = 110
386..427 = 107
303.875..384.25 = 106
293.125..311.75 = 96.4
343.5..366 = 111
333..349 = 113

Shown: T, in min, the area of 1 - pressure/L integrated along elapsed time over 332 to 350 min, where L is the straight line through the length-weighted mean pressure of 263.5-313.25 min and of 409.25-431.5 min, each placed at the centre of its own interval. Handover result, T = -3.31 min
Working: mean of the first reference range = 96.4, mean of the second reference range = 95.5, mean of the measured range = 114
